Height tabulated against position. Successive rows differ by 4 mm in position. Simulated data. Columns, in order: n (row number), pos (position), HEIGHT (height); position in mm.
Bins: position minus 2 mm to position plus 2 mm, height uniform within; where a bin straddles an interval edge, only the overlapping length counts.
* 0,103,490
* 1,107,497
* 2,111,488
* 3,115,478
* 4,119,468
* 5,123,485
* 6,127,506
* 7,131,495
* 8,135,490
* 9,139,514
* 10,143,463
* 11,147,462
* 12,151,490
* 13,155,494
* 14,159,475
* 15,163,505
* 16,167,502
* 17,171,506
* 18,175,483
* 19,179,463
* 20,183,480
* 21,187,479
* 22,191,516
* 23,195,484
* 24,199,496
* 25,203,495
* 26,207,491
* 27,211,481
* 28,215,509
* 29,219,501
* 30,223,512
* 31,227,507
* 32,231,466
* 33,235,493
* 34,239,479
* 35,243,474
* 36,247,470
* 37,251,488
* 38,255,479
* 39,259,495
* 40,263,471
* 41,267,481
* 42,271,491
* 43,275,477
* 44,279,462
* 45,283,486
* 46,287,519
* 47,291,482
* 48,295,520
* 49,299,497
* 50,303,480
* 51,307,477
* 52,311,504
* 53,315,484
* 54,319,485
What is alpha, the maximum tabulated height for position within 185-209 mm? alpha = 516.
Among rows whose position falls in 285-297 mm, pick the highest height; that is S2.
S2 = 520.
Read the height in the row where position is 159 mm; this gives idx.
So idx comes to 475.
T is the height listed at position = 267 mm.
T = 481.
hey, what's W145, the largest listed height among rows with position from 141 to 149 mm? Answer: 463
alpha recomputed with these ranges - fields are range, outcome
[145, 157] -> 494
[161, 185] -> 506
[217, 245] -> 512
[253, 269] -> 495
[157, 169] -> 505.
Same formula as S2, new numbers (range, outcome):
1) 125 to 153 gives 514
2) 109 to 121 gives 488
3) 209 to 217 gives 509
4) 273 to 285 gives 486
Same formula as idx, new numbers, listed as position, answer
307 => 477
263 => 471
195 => 484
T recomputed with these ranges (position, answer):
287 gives 519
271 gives 491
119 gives 468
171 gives 506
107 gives 497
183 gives 480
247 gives 470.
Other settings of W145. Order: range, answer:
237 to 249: 479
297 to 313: 504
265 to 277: 491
